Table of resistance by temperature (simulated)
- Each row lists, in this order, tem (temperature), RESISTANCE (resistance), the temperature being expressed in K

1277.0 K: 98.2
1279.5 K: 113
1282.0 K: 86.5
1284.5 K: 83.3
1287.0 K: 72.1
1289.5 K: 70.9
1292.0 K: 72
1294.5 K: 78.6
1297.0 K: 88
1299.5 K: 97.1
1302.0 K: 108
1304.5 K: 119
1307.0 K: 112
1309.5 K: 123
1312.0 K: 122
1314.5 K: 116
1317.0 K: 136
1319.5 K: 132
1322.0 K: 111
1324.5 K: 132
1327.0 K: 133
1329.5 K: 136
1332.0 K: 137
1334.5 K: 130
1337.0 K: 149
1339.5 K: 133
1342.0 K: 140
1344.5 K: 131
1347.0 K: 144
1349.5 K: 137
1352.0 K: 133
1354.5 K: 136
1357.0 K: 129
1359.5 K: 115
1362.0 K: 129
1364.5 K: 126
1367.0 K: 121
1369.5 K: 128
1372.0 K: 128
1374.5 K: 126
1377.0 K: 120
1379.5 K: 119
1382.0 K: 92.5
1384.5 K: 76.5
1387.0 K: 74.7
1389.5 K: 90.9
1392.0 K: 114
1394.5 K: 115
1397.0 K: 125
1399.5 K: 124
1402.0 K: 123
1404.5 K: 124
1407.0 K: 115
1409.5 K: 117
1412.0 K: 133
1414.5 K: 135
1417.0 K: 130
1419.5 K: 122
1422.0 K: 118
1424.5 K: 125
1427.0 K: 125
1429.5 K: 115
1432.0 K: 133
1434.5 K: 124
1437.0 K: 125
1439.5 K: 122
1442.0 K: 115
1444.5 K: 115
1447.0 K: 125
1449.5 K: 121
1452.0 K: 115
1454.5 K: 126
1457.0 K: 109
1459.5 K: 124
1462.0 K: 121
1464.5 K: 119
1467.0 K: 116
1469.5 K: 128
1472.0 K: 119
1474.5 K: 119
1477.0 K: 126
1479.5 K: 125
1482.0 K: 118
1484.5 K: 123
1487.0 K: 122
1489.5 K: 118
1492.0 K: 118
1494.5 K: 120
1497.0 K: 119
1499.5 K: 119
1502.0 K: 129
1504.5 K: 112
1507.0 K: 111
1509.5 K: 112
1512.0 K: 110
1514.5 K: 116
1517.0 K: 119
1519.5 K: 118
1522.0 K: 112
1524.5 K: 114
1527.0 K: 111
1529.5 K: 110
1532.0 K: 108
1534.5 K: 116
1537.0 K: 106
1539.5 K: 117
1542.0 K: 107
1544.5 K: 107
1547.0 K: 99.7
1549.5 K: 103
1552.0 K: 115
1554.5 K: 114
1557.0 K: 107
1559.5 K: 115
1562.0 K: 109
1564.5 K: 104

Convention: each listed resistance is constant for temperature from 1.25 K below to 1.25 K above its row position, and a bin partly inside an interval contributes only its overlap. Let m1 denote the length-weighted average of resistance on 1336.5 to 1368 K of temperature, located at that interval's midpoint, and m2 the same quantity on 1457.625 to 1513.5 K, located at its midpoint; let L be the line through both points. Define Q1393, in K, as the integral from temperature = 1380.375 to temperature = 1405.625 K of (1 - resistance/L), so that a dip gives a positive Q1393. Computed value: 4.4 K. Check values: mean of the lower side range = 132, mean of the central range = 106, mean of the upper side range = 119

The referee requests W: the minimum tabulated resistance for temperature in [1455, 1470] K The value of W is 109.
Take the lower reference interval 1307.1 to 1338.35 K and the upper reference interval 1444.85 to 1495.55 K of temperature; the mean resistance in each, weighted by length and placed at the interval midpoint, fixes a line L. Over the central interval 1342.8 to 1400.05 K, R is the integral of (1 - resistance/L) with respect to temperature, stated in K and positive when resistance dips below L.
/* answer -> 3.3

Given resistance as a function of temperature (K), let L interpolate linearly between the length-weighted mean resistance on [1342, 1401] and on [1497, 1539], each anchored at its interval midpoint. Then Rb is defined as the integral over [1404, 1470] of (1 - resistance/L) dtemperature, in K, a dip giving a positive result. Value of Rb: -2.8 K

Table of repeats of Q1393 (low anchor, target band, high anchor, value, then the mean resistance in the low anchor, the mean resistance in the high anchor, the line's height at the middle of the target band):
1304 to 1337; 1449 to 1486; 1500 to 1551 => -1.4 K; 127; 112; 116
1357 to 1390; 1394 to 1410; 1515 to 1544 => -1.2 K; 112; 112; 112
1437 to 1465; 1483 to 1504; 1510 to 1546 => -0.9 K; 120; 112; 115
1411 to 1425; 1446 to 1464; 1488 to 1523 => 0.4 K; 127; 117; 123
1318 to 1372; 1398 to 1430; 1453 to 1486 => 0.5 K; 131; 121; 126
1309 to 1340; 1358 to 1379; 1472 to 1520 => 0.5 K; 130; 119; 127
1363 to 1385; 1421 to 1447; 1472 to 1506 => -0.7 K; 117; 120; 119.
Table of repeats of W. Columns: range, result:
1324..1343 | 130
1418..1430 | 115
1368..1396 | 74.7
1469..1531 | 110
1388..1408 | 90.9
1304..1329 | 111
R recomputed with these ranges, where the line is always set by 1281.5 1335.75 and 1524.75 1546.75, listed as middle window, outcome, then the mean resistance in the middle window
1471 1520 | -3.95 K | 119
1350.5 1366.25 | -2.67 K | 128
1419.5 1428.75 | -1.06 K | 122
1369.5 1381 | -1.44 K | 123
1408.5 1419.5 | -1.88 K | 128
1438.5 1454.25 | -1.38 K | 119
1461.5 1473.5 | -1.18 K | 121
